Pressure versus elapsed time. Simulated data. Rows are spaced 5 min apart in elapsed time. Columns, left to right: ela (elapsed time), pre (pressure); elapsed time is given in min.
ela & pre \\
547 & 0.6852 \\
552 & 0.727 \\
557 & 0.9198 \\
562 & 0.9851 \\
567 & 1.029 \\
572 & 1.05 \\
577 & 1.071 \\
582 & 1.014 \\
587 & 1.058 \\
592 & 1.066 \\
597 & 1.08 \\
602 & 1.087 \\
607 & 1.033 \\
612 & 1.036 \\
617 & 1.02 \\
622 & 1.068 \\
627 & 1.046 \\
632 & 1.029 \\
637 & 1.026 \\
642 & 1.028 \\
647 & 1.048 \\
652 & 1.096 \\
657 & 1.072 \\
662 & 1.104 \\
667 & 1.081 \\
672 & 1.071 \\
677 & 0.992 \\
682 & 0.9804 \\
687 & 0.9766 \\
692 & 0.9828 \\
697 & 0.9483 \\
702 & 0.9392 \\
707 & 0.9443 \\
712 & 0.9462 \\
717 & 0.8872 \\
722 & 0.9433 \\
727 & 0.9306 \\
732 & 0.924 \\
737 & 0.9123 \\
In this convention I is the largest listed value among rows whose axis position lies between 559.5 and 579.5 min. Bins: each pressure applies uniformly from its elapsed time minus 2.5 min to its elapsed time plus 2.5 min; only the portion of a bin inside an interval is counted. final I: 1.071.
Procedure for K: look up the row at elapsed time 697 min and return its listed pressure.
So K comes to 0.9483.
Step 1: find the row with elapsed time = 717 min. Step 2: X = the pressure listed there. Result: 0.8872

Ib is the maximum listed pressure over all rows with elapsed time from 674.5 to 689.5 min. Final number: 0.992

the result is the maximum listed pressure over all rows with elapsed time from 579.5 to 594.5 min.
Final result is 1.066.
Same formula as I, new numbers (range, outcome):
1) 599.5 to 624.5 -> 1.087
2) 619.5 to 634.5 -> 1.068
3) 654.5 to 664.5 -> 1.104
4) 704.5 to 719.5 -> 0.9462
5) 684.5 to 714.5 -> 0.9828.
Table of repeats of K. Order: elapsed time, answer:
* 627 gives 1.046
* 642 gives 1.028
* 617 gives 1.02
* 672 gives 1.071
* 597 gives 1.08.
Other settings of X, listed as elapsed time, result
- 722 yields 0.9433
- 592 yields 1.066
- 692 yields 0.9828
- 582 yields 1.014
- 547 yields 0.6852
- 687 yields 0.9766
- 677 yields 0.992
